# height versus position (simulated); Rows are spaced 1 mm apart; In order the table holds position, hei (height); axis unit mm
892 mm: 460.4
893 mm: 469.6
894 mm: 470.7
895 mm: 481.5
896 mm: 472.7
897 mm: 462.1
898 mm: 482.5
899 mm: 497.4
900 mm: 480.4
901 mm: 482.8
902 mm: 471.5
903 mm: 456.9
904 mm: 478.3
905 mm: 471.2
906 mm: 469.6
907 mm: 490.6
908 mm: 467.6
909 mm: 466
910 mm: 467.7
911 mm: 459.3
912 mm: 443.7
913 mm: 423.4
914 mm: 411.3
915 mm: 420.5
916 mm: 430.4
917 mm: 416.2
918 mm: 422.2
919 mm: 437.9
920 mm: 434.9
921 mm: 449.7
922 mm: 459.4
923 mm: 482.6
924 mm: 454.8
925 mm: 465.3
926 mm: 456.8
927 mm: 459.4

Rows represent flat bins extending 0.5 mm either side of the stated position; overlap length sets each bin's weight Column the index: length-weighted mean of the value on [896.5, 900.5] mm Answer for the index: 481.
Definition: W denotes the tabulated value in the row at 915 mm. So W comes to 420.5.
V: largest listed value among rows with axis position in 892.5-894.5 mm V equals 470.7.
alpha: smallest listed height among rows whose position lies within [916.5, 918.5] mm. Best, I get 416.2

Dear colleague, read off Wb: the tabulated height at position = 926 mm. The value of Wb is 456.8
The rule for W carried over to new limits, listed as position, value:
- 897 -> 462.1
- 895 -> 481.5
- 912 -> 443.7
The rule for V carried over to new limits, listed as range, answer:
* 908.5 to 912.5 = 467.7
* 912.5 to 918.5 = 430.4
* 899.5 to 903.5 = 482.8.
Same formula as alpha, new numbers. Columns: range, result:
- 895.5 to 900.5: 462.1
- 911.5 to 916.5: 411.3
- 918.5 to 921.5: 434.9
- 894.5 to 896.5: 472.7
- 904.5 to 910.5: 466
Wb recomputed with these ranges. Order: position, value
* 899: 497.4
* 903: 456.9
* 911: 459.3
